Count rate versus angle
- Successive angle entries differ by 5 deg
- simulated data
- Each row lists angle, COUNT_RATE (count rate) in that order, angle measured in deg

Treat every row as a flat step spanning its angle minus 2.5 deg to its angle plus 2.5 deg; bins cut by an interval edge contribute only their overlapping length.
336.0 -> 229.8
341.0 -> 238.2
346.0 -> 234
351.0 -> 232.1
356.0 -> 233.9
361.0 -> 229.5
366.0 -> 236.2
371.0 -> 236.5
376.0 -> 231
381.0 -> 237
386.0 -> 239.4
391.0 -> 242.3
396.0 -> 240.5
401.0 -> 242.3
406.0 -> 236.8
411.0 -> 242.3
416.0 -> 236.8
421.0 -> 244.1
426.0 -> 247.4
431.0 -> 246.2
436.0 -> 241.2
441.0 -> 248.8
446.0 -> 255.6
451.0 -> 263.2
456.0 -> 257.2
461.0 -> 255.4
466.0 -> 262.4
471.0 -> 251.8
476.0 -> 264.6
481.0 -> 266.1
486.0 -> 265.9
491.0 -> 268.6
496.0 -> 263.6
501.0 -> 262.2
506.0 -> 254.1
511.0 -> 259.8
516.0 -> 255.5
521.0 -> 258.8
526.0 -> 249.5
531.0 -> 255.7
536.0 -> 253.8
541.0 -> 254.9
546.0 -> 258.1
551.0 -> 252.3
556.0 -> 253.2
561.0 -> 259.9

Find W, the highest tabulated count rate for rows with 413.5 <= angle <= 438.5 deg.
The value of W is 247.4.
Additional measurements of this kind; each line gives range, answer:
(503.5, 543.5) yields 259.8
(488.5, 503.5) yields 268.6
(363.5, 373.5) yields 236.5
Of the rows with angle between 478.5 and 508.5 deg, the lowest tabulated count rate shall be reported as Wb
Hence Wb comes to 254.1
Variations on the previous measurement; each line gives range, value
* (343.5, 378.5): 229.5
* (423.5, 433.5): 246.2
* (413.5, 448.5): 236.8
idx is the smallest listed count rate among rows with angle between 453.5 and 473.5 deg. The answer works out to 251.8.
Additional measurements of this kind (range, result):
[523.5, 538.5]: 249.5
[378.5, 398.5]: 237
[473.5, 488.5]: 264.6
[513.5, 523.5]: 255.5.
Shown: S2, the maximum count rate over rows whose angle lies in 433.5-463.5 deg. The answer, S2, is 263.2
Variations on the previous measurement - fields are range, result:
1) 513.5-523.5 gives 258.8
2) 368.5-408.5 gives 242.3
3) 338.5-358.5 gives 238.2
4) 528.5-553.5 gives 258.1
